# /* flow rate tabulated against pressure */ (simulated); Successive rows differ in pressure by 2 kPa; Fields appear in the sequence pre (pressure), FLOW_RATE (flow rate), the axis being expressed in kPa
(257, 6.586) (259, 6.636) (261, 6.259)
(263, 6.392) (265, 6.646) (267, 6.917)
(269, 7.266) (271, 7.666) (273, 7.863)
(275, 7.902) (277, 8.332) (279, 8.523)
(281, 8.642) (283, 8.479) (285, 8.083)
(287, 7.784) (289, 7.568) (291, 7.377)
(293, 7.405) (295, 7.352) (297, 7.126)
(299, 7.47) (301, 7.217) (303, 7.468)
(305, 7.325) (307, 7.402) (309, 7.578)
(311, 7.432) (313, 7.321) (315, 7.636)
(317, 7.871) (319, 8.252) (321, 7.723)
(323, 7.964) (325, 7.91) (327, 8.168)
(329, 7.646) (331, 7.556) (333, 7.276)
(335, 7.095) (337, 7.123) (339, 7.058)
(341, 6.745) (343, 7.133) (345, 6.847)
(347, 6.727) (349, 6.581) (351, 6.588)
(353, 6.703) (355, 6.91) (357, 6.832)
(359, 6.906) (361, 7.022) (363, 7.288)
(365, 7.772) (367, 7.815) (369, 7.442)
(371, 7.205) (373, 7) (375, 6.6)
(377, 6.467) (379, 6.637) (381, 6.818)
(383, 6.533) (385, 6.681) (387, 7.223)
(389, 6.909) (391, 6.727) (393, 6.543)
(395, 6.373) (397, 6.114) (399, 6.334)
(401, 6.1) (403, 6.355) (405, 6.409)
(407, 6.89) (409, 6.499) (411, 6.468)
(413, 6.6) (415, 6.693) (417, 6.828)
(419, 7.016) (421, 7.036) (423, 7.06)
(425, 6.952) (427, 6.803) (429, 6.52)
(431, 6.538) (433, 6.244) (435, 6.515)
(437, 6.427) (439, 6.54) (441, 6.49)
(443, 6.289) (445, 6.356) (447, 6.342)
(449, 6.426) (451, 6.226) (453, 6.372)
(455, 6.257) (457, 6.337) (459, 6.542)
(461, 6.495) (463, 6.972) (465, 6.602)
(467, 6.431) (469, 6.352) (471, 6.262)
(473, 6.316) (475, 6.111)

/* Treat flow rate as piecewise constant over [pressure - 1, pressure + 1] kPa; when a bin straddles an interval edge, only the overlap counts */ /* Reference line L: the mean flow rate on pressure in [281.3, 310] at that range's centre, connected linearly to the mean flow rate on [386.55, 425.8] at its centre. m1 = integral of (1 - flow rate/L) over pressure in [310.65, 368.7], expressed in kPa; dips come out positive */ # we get -0.8 kPa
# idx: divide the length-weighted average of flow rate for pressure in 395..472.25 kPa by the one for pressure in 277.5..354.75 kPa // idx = 0.87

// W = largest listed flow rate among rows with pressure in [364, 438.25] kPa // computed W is 7.815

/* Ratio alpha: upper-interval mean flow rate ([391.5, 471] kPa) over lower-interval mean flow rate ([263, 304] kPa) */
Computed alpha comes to 0.86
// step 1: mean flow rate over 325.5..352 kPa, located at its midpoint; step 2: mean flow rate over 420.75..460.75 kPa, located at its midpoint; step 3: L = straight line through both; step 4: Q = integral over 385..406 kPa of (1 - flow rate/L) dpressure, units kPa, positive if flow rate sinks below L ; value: 0.83 kPa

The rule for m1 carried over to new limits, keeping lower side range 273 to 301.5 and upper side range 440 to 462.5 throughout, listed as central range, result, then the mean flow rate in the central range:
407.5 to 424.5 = -0.2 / 6.78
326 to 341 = 0.1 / 7.37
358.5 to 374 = -0.4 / 7.32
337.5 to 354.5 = 1.2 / 6.81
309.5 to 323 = -0.3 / 7.72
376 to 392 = 0.5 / 6.75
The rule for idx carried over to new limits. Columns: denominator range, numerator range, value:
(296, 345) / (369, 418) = 0.89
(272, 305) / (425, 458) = 0.83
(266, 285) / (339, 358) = 0.85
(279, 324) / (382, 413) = 0.85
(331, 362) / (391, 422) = 0.95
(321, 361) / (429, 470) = 0.90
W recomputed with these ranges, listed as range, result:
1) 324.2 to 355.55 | 8.168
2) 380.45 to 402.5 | 7.223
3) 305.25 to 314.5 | 7.578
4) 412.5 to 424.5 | 7.06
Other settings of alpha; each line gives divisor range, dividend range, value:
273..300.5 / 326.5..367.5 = 0.91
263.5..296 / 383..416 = 0.85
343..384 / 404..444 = 0.96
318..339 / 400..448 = 0.86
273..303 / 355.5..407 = 0.87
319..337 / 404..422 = 0.88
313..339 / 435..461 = 0.84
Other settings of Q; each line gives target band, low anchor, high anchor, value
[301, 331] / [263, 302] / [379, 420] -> -1.4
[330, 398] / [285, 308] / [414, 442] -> 1.3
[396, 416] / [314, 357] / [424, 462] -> 0.9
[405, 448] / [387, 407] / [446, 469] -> -1.0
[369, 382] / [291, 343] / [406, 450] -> 0.3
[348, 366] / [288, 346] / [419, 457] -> 0.5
